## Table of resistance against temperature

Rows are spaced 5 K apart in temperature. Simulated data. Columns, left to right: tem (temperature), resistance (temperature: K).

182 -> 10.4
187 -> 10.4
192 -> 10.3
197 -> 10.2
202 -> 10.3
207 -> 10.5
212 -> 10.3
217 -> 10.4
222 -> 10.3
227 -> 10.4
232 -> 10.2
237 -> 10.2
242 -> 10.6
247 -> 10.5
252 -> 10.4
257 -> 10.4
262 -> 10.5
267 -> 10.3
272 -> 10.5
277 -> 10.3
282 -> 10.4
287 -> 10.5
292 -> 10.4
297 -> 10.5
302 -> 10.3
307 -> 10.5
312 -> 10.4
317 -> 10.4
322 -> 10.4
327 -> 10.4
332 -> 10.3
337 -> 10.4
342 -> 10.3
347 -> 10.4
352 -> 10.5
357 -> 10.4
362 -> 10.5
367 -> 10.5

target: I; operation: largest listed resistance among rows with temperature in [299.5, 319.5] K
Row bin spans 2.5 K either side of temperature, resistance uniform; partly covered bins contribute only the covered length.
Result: 10.5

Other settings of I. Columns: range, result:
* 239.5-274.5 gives 10.6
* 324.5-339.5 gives 10.4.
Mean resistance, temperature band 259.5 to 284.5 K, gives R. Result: 10.4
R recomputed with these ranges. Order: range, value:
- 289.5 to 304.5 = 10.4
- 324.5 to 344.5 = 10.3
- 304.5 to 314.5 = 10.4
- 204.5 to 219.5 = 10.4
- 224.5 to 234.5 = 10.3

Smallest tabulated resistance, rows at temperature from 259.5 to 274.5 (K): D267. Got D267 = 10.3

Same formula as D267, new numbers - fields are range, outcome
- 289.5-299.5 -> 10.4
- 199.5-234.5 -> 10.2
